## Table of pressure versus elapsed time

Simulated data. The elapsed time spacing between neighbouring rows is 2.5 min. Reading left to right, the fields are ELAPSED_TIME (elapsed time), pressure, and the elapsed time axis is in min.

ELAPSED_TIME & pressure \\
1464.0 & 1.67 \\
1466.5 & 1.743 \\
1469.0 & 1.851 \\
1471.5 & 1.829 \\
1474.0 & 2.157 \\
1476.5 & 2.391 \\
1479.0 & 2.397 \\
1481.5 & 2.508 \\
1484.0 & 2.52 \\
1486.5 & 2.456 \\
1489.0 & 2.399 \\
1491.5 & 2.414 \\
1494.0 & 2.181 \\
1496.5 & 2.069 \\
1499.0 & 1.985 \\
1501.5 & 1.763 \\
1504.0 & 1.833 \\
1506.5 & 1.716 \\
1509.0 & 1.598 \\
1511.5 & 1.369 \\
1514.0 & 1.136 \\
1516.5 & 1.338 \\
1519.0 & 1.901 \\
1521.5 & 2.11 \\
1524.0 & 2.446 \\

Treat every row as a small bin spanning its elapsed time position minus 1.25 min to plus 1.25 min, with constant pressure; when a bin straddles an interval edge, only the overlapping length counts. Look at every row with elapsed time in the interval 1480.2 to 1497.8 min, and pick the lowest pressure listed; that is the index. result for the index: 2.069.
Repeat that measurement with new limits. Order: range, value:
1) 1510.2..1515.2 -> 1.136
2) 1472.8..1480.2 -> 2.157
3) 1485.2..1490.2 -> 2.399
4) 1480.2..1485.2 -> 2.508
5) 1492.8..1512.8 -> 1.369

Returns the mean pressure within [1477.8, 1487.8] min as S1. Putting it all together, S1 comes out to 2.47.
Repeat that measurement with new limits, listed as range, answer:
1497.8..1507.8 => 1.82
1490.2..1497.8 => 2.22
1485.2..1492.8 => 2.42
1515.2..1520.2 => 1.61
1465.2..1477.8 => 1.99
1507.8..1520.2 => 1.47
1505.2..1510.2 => 1.66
